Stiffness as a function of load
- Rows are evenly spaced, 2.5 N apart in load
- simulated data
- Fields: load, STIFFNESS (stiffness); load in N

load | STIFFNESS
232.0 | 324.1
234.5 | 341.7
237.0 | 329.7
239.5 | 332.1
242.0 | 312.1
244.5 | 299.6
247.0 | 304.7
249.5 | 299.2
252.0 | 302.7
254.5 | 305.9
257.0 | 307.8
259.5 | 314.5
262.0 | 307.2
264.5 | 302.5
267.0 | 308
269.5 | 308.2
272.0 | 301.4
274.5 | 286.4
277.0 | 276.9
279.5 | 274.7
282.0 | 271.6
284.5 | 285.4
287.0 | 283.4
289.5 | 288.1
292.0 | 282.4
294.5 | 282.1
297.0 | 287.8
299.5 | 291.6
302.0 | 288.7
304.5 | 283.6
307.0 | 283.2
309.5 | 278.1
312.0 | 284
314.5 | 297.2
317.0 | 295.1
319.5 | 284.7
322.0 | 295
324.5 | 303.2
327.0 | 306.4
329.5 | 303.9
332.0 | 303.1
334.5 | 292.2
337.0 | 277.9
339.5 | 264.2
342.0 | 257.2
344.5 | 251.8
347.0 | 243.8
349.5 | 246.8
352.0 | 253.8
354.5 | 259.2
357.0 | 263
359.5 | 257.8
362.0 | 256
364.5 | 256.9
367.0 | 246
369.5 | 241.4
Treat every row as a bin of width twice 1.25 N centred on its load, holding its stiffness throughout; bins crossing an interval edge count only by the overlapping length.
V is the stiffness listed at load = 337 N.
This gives 277.9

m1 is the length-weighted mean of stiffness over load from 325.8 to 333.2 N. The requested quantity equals 304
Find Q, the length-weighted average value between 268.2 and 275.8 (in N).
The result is 299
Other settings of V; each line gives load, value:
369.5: 241.4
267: 308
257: 307.8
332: 303.1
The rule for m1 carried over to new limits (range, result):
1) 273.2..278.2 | 282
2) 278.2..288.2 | 279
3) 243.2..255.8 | 302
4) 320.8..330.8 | 302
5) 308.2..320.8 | 288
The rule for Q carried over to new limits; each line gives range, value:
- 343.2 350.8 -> 248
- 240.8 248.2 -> 305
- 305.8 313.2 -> 282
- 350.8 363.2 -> 258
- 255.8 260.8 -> 311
